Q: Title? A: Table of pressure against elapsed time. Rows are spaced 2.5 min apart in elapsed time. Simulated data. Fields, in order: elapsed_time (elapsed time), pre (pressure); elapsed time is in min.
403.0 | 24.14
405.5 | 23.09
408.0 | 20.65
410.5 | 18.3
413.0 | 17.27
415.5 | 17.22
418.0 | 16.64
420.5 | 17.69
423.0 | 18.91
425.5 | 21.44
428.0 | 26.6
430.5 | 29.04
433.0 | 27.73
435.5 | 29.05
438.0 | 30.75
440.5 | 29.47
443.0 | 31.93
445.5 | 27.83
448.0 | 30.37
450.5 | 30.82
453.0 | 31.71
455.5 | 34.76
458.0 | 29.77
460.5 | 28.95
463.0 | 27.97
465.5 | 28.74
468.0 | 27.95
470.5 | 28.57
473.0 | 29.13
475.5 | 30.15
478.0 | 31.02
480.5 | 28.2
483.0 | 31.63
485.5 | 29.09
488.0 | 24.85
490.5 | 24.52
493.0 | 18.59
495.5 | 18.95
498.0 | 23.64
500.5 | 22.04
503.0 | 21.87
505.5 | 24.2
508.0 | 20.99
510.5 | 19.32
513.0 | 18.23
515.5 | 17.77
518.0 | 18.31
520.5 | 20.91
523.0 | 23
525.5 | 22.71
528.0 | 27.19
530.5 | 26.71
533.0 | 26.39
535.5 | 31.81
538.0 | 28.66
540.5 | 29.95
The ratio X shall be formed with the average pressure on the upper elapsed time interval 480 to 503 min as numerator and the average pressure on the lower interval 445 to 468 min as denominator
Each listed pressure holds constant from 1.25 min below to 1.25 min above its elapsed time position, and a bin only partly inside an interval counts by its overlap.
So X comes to 0.81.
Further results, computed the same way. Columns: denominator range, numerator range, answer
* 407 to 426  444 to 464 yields 1.65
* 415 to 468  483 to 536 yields 0.85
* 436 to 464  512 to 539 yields 0.78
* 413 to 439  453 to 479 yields 1.29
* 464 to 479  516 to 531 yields 0.78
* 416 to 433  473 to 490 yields 1.32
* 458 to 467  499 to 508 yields 0.78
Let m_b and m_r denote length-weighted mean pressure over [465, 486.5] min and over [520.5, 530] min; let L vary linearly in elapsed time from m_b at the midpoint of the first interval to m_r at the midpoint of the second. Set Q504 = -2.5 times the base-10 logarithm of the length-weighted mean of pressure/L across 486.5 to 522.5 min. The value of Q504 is 0.24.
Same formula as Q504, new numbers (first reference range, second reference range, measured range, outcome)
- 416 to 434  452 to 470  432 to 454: -0.152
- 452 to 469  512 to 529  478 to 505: 0.037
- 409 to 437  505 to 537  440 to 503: -0.240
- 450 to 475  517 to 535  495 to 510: 0.190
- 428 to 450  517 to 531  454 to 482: -0.091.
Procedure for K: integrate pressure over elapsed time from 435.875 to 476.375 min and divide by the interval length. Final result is 29.9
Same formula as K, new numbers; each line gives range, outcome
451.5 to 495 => 28.4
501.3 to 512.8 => 21.3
